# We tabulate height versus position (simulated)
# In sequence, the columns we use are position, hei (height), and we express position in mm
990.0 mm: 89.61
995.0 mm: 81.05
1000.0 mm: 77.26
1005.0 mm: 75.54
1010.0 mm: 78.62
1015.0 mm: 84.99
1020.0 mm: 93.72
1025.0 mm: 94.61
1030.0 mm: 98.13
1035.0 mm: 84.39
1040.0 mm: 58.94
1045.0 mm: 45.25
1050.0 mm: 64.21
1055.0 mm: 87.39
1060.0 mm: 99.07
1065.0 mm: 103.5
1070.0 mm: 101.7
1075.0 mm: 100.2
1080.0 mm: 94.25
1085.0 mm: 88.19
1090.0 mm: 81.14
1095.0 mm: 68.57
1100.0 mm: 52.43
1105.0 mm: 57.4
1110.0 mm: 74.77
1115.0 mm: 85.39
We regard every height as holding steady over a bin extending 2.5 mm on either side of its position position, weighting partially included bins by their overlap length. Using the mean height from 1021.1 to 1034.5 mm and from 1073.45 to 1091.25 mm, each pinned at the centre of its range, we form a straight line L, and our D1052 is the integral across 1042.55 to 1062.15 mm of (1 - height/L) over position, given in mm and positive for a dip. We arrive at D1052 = 4.1 mm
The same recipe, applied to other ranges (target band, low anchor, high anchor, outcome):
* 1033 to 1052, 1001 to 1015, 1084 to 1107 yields 3.1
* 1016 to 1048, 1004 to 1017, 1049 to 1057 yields -0.2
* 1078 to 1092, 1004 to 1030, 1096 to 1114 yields -3.7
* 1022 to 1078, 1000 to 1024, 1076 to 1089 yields 1.4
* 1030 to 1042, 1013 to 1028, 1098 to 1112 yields 1.2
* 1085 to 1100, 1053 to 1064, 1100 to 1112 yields -0.2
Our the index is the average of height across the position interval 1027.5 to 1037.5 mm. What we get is 91.3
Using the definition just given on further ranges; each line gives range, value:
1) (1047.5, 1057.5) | 75.8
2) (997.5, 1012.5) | 77.1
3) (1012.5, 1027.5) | 91.1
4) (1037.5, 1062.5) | 71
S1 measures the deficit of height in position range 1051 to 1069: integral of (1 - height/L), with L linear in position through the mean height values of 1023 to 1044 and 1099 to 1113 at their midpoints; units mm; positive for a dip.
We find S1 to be -4.8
